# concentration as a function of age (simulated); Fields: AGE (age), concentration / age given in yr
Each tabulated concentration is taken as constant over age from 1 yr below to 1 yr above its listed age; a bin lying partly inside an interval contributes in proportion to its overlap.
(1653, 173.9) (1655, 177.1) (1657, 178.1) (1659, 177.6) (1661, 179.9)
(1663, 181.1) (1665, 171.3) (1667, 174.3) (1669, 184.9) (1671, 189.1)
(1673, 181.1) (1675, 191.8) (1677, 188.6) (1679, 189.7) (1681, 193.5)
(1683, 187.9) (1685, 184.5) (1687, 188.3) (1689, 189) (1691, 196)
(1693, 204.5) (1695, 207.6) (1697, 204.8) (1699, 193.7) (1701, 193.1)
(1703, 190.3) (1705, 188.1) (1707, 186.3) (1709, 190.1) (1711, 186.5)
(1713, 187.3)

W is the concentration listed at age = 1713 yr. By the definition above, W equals 187.3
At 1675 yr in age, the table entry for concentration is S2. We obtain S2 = 191.8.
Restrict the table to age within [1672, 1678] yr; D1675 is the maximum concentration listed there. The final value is 191.8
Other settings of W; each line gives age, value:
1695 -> 207.6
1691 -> 196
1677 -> 188.6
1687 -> 188.3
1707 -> 186.3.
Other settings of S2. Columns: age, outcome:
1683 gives 187.9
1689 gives 189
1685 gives 184.5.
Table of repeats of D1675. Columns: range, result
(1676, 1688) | 193.5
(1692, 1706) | 207.6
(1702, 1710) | 190.3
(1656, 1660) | 178.1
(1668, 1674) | 189.1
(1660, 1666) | 181.1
